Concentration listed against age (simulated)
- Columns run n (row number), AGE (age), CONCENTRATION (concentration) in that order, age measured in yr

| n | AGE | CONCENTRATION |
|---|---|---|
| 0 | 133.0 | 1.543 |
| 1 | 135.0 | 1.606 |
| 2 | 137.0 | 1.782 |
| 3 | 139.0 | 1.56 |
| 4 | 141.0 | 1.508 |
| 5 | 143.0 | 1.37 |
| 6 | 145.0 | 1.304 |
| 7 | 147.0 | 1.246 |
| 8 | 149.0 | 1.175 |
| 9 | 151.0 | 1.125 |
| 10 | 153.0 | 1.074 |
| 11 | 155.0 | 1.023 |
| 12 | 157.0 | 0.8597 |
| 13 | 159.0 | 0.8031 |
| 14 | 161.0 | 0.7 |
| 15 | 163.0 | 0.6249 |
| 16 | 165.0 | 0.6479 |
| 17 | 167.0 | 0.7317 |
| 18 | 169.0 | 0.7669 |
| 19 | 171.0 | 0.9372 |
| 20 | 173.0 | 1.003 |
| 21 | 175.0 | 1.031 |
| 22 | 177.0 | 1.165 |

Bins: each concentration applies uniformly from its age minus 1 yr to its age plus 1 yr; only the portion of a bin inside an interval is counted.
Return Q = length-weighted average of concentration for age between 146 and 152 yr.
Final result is 1.18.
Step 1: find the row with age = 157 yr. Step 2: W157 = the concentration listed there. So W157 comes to 0.8597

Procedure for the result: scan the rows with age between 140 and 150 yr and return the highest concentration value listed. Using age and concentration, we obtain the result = 1.508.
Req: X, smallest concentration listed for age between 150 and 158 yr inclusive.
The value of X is 0.8597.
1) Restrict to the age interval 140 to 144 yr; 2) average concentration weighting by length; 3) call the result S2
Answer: 1.44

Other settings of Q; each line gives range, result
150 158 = 1.02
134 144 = 1.57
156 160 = 0.831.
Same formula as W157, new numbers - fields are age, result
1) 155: 1.023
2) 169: 0.7669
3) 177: 1.165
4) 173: 1.003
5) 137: 1.782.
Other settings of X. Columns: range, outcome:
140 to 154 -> 1.074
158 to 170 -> 0.6249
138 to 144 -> 1.37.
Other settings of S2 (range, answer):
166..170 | 0.749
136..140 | 1.67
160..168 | 0.676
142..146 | 1.34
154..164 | 0.802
